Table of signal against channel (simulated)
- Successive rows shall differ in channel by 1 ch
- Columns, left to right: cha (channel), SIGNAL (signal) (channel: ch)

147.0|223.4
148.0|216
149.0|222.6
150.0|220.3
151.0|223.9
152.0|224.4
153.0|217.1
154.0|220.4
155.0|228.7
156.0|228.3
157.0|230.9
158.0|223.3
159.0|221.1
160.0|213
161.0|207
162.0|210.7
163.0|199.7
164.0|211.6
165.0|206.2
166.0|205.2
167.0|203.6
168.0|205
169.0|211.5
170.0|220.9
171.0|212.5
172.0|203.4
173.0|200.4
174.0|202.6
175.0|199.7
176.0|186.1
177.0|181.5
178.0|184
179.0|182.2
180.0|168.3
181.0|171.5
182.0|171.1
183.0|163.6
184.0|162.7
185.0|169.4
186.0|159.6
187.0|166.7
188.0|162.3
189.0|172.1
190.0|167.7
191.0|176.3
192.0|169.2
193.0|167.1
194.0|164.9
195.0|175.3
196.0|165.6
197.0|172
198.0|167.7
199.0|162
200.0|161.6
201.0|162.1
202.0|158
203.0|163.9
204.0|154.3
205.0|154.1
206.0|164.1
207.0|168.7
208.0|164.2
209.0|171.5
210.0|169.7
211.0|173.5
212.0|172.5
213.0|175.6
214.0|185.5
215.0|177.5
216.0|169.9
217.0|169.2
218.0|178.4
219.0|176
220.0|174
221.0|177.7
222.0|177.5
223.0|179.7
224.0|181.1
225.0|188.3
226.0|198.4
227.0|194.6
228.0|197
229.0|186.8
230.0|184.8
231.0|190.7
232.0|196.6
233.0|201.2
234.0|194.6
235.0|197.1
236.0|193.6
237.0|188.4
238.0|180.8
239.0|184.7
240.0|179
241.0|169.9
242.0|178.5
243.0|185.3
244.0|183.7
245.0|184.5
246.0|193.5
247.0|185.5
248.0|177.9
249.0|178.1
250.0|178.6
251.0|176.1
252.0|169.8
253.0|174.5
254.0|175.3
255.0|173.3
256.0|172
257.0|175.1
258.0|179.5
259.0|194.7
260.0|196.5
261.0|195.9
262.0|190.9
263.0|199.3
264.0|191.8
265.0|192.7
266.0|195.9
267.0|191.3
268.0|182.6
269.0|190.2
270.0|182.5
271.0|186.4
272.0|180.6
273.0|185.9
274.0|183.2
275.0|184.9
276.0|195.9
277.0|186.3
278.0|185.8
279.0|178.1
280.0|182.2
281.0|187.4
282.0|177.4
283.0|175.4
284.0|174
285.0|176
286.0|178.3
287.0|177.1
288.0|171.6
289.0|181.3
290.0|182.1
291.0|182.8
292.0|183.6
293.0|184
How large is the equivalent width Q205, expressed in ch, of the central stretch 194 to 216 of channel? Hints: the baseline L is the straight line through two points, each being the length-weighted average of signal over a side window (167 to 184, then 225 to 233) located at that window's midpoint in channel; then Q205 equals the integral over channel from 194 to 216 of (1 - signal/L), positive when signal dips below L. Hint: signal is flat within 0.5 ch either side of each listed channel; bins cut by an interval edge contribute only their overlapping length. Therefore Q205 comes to 2.8 ch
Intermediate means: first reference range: 191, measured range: 168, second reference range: 193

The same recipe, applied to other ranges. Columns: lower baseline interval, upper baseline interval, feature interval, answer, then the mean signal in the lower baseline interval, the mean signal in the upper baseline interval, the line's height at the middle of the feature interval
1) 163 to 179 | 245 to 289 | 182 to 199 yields 2.60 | 202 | 183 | 198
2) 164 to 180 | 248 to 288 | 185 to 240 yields 4.82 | 200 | 183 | 193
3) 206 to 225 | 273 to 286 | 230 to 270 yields -1.54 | 175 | 182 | 179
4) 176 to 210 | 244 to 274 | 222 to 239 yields -1.25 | 168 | 184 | 177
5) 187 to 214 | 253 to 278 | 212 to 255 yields -1.45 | 167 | 187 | 177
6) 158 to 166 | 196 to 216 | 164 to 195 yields 1.51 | 210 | 167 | 193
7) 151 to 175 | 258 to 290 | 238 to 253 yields 0.96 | 213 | 185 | 193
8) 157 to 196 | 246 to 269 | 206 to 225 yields 1.24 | 189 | 184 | 187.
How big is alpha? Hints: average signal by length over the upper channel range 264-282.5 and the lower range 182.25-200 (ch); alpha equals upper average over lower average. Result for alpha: 1.1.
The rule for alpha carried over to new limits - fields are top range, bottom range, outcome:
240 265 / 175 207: 1.08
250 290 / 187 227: 1.07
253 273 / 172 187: 1.04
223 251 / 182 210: 1.13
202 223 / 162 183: 0.87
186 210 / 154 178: 0.79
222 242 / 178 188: 1.12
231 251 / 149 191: 0.94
